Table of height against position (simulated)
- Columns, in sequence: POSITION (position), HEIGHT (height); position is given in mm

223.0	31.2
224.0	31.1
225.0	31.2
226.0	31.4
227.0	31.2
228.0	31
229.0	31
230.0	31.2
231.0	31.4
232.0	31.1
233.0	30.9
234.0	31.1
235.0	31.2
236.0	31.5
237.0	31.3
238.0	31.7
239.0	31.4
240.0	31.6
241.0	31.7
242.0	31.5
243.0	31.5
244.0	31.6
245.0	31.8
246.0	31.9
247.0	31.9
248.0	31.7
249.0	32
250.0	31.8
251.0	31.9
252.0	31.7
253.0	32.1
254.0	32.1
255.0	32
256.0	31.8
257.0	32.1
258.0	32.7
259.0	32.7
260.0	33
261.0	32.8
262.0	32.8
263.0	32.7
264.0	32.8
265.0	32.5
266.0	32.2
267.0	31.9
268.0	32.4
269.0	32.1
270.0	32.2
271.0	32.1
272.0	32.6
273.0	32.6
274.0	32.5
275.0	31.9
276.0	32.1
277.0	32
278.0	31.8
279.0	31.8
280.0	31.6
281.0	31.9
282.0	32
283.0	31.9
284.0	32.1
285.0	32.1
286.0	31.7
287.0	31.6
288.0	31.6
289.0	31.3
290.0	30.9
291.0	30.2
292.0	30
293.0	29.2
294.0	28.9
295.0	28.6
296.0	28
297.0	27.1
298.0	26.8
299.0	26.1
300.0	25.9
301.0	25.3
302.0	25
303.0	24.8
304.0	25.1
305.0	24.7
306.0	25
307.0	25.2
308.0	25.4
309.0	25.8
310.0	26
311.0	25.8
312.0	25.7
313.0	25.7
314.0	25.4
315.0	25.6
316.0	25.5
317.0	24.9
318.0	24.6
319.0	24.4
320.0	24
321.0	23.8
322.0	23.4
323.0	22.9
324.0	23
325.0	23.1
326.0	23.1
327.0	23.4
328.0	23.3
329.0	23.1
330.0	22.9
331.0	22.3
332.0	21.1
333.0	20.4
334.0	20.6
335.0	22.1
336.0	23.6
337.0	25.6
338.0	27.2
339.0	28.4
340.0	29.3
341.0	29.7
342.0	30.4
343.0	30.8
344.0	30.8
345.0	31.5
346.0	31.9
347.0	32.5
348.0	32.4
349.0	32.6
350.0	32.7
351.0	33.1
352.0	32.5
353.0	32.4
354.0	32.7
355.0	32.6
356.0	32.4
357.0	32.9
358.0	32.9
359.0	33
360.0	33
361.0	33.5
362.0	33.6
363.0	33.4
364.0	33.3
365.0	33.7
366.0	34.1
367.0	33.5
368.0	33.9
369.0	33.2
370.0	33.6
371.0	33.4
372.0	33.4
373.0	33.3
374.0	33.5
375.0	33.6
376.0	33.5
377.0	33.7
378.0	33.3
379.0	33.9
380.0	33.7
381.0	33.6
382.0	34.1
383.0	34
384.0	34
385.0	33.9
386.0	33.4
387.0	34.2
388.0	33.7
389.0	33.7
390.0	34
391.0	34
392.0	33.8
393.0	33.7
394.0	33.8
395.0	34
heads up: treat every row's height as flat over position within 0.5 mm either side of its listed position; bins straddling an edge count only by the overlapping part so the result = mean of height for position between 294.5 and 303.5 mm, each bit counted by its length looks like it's 26.4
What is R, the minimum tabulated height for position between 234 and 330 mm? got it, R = 22.9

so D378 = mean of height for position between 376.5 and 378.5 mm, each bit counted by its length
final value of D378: 33.5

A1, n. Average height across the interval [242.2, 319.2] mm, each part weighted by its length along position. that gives 29.9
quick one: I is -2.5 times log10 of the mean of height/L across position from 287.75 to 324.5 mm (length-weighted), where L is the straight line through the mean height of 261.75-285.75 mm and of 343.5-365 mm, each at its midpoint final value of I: 0.23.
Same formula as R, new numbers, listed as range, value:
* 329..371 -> 20.4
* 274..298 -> 26.8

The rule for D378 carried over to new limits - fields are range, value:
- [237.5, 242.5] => 31.6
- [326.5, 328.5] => 23.4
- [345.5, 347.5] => 32.2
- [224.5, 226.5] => 31.3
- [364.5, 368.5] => 33.8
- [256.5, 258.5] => 32.4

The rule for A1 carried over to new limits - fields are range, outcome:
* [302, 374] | 28.3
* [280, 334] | 26.4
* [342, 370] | 32.7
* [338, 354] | 31.3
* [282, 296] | 30.7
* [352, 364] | 32.9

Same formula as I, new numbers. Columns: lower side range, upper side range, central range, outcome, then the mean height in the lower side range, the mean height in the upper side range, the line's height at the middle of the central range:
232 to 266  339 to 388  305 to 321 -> 0.27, 31.9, 32.9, 32.5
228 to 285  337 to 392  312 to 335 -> 0.35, 31.9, 32.7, 32.4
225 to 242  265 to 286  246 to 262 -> -0.02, 31.3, 32.1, 31.7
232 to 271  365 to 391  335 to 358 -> 0.09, 32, 33.7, 33.3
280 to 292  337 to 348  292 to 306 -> 0.17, 31.5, 30.1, 31.2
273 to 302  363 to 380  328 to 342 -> 0.29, 30.2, 33.6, 32.1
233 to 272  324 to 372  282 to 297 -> 0.02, 32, 29.6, 31.1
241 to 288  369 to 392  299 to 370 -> 0.19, 32.1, 33.7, 33.1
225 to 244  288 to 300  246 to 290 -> -0.08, 31.3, 28.8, 29.9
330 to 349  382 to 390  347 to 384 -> -0.08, 27.3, 33.9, 31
